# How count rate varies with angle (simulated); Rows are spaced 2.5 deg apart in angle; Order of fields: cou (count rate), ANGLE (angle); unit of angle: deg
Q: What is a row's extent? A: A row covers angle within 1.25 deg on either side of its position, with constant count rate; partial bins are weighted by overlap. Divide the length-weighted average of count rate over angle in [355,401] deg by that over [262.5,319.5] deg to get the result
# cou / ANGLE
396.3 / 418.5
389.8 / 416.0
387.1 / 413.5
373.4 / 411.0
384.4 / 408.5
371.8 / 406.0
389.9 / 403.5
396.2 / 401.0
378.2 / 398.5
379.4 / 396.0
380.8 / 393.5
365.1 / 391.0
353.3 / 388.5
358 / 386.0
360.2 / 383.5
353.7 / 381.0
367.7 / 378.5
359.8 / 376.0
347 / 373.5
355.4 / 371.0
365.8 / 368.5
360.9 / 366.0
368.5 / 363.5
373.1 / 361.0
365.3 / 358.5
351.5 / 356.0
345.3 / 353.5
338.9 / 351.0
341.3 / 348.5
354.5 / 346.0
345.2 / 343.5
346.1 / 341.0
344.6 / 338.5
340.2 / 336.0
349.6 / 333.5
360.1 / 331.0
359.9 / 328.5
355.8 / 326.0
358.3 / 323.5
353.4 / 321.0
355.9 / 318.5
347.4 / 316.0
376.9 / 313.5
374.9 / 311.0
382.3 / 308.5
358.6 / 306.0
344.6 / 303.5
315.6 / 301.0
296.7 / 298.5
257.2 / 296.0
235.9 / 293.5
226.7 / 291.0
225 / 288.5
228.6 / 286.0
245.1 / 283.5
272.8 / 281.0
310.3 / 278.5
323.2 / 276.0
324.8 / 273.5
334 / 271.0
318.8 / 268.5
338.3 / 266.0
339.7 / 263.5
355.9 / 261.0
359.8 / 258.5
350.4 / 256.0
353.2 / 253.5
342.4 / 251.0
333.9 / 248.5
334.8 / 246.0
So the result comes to 1.18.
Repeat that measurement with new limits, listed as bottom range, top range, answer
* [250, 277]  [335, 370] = 1.04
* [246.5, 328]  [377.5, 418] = 1.16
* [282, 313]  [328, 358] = 1.19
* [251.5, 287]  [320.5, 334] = 1.12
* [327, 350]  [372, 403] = 1.05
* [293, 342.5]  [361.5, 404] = 1.07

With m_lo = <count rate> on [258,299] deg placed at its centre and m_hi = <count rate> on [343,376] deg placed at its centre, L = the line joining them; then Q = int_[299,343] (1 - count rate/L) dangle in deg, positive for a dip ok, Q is -3.8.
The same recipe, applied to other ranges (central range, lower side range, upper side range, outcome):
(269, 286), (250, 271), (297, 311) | 2.3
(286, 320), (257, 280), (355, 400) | 3.1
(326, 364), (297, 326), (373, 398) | 0.5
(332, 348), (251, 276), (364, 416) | 0.5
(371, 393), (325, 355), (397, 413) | 0.7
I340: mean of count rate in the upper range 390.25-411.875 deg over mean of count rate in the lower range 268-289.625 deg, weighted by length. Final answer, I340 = 1.3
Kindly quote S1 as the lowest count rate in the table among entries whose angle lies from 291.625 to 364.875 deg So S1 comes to 235.9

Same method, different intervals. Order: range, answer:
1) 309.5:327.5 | 347.4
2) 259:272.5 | 318.8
